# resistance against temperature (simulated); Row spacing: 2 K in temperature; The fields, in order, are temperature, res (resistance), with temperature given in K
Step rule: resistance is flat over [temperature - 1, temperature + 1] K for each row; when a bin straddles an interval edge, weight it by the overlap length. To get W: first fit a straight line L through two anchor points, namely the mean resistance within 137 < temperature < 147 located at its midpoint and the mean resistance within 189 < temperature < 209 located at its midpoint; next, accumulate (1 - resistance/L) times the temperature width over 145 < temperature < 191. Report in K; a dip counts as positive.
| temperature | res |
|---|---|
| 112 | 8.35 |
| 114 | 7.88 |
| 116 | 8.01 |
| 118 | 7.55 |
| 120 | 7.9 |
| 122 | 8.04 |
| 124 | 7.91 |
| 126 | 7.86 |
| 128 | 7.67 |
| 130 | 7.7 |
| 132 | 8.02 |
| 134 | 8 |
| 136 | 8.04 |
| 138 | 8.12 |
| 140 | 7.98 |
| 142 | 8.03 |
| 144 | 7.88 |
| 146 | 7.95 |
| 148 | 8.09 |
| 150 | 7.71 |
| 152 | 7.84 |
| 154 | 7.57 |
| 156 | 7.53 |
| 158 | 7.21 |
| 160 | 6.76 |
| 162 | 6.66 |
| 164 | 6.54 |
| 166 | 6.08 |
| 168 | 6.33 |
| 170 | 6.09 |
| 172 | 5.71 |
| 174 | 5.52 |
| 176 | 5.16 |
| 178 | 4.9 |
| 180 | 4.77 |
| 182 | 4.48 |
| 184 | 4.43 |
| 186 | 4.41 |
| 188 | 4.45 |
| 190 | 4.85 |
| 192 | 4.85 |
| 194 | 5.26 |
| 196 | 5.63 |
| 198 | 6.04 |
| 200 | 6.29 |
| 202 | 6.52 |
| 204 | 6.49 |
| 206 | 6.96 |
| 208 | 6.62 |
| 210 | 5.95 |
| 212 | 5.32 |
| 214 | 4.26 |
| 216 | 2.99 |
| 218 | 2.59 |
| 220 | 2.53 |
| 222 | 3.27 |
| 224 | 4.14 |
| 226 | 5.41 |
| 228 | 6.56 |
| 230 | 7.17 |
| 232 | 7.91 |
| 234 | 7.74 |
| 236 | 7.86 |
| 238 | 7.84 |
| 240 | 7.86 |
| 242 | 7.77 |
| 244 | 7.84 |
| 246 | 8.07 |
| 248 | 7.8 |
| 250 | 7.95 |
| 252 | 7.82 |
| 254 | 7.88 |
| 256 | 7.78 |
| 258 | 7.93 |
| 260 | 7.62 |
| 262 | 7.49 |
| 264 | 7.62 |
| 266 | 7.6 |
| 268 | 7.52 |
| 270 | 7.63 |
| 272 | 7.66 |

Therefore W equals 6.4 K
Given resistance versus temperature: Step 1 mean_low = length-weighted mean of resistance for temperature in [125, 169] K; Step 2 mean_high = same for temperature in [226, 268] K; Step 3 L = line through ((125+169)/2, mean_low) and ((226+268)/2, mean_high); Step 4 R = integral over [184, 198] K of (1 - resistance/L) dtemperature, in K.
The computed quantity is 4.8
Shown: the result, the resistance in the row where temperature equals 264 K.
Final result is 7.62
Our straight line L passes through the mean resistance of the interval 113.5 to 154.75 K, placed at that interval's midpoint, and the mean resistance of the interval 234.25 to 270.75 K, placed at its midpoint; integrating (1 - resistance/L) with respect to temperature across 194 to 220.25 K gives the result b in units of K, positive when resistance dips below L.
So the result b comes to 8.4 K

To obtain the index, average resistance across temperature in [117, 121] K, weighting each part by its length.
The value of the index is 7.72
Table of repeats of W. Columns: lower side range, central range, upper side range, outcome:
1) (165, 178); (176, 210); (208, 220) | -3.5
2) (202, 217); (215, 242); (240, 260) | 4.1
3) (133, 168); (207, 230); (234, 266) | 9.2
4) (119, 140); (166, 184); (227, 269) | 5.7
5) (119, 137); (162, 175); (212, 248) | 1.9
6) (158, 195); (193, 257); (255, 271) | 3.8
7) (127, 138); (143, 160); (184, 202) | -1.4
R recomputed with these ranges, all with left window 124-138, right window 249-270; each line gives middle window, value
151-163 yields 0.92 K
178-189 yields 4.61 K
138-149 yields -0.16 K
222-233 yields 2.54 K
